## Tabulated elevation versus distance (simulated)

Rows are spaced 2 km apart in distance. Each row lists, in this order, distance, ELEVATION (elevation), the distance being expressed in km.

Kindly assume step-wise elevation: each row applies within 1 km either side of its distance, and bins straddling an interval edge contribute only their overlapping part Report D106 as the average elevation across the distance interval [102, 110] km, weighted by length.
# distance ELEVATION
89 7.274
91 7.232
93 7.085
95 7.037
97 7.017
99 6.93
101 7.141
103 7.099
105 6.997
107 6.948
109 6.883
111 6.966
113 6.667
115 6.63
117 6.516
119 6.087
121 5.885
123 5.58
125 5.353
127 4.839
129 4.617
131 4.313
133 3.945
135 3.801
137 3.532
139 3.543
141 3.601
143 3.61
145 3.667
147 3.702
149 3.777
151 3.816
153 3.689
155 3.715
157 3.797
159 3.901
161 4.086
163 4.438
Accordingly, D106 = 6.98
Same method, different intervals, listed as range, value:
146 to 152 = 3.77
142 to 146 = 3.64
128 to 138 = 4.04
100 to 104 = 7.12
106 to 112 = 6.93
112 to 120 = 6.47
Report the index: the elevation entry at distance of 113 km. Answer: 6.667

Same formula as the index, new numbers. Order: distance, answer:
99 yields 6.93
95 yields 7.037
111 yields 6.966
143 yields 3.61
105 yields 6.997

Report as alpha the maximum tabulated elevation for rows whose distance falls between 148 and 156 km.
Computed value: 3.816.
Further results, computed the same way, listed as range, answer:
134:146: 3.801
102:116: 7.099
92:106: 7.141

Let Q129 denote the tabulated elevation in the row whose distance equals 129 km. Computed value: 4.617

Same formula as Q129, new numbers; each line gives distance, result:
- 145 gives 3.667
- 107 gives 6.948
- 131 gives 4.313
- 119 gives 6.087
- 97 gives 7.017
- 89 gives 7.274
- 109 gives 6.883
